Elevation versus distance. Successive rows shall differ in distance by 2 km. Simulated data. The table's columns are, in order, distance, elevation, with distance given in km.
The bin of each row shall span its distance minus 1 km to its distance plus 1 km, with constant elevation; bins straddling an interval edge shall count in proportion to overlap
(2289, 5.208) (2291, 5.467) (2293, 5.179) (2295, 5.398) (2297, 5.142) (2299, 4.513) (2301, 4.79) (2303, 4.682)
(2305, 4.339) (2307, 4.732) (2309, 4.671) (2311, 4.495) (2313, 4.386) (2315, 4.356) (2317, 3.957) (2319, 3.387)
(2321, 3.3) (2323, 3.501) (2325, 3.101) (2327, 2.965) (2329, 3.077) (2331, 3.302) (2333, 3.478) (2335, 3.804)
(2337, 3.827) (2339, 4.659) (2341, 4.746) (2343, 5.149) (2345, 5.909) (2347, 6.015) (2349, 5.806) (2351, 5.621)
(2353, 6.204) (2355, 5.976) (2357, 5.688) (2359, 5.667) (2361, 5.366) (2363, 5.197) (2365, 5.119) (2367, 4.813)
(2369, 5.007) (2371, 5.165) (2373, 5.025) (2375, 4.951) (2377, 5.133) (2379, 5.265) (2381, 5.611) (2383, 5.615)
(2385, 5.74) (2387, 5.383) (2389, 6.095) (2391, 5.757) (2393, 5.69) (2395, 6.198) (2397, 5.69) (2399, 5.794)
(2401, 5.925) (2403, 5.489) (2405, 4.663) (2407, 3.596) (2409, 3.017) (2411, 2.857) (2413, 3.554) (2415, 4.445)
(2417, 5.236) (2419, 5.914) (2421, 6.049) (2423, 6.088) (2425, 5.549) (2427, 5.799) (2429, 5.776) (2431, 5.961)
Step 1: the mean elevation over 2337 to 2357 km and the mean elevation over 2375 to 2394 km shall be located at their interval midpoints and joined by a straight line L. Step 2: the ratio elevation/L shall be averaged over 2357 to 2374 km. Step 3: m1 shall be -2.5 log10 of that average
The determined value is 0.06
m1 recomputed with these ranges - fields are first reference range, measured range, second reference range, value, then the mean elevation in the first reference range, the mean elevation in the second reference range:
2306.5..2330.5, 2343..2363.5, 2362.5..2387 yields -0.221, 3.8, 5.23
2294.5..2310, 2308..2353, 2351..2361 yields 0.235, 4.76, 5.81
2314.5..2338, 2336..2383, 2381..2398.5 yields -0.147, 3.49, 5.76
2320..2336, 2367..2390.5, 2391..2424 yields -0.208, 3.32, 5.04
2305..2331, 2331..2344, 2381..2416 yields -0.019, 3.83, 5.05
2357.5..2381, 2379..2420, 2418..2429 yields 0.088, 5.19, 5.87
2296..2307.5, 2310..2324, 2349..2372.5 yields 0.241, 4.7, 5.45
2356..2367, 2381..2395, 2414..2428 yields -0.055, 5.35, 5.58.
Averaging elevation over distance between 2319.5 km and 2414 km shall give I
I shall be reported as 4.88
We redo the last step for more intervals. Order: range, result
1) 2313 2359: 4.47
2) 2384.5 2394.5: 5.76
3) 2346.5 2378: 5.41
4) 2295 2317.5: 4.6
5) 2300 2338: 3.9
